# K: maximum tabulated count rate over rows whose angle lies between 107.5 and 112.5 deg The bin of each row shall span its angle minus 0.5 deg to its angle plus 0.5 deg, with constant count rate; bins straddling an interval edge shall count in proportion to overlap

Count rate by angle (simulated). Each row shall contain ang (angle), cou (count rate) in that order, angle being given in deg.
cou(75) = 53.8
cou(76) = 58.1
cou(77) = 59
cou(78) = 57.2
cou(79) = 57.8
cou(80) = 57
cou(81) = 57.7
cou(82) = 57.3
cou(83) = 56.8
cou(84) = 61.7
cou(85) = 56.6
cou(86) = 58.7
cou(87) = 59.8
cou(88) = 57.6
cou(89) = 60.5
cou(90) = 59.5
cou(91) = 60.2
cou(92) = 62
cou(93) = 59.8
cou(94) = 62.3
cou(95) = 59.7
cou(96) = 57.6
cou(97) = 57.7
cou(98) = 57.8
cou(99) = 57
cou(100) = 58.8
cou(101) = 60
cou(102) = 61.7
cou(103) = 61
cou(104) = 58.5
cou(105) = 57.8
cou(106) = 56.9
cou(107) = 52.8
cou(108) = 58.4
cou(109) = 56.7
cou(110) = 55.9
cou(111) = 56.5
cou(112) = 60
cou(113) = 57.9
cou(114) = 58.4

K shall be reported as 60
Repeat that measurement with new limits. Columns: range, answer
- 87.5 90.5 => 60.5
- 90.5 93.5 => 62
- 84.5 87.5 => 59.8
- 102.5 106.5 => 61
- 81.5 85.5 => 61.7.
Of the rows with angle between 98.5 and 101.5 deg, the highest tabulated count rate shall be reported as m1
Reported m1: 60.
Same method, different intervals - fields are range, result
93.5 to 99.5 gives 62.3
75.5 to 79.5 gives 59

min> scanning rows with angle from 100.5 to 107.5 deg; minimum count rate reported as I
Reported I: 52.8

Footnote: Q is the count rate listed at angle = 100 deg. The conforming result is 58.8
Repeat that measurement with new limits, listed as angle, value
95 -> 59.7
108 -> 58.4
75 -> 53.8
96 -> 57.6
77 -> 59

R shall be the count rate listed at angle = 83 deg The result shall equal 56.8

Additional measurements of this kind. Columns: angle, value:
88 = 57.6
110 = 55.9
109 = 56.7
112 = 60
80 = 57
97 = 57.7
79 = 57.8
